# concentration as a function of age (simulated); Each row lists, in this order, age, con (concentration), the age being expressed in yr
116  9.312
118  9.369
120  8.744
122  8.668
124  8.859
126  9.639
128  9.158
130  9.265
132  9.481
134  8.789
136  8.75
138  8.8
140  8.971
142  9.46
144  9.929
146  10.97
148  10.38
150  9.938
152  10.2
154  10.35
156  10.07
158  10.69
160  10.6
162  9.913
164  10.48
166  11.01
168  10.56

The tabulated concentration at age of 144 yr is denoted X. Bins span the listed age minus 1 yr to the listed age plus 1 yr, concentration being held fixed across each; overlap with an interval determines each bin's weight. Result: 9.929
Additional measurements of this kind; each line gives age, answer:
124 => 8.859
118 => 9.369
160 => 10.6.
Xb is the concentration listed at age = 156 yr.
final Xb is 10.07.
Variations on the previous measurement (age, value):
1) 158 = 10.69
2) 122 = 8.668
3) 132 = 9.481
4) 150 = 9.938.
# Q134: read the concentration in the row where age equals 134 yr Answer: 8.789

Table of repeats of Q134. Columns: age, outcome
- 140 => 8.971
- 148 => 10.38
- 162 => 9.913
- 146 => 10.97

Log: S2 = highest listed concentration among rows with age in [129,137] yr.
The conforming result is 9.481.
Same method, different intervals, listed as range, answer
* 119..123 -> 8.744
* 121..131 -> 9.639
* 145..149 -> 10.97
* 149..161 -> 10.69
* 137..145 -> 9.929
